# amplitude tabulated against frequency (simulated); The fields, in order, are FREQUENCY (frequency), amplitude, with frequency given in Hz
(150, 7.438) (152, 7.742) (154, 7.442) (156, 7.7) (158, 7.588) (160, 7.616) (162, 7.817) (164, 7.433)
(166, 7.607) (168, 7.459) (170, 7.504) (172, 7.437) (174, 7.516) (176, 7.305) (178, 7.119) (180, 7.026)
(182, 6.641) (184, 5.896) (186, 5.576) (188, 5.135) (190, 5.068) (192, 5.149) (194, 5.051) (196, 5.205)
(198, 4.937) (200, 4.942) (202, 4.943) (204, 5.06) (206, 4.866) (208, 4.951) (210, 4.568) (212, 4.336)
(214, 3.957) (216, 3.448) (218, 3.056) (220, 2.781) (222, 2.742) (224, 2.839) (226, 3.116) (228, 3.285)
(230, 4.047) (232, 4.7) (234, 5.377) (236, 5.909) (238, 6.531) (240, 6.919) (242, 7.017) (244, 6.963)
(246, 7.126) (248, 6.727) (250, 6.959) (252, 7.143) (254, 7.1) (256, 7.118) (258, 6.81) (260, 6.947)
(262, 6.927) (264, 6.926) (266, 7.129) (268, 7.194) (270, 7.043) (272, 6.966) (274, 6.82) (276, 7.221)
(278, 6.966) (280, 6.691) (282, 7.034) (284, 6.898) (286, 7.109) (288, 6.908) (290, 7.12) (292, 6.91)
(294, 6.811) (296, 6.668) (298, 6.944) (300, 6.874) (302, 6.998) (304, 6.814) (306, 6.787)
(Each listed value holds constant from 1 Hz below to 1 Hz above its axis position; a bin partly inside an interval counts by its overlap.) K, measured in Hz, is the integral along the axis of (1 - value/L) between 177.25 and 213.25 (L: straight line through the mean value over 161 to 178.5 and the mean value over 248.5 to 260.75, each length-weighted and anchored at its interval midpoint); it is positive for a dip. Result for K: 9.8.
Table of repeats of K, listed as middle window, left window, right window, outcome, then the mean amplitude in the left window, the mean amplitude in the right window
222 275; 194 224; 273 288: -3.2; 4.25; 6.96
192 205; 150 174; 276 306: 4.1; 7.57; 6.92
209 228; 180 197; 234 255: 8.5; 5.56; 6.77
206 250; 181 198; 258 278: 10.0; 5.43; 7.01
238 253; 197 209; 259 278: -1.6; 4.95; 7.02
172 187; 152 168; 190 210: -1.0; 7.6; 4.99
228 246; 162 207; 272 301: 2.0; 6.17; 6.93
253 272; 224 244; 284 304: -3.2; 5.18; 6.92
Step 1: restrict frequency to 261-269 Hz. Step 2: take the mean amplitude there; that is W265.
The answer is 7.04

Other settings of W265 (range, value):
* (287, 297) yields 6.88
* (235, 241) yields 6.45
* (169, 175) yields 7.49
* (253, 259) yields 7.01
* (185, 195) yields 5.2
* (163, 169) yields 7.5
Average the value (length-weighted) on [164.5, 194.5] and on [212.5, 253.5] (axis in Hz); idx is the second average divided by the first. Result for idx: 0.77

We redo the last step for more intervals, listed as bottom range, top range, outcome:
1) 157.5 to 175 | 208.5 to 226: 0.46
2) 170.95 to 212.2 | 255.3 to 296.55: 1.23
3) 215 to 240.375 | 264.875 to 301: 1.68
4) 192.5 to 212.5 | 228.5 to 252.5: 1.26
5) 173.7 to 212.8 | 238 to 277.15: 1.26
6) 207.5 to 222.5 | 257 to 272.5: 1.88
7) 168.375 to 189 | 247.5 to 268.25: 1.04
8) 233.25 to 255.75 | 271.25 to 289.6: 1.03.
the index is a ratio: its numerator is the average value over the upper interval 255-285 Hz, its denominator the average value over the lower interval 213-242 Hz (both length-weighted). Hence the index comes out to 1.6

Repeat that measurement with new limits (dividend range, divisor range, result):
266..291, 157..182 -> 0.94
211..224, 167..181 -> 0.46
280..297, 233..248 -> 1.05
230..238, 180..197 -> 0.96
